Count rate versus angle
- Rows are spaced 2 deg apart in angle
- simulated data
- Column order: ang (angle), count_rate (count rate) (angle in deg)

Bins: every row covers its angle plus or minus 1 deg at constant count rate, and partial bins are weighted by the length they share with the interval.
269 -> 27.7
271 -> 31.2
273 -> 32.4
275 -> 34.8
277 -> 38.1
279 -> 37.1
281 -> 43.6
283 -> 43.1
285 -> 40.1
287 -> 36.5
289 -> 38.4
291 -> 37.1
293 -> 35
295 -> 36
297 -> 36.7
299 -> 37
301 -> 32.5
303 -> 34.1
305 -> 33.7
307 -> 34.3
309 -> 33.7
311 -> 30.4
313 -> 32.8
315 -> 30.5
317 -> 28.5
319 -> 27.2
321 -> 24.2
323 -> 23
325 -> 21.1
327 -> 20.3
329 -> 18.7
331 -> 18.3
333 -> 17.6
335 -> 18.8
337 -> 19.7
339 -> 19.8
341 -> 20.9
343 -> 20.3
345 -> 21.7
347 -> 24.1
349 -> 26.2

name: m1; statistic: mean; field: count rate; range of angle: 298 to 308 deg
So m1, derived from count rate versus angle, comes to 34.3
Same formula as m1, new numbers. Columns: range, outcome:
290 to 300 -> 36.4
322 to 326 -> 22.1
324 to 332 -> 19.6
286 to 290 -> 37.5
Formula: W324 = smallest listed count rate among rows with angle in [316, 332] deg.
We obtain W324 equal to 18.3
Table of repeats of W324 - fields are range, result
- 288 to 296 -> 35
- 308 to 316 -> 30.4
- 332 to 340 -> 17.6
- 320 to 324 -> 23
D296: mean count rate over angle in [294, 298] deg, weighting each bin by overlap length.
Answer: 36.4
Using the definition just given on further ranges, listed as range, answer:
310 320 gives 29.9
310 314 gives 31.6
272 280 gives 35.6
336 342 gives 20.1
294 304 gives 35.3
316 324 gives 25.7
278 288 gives 40.1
